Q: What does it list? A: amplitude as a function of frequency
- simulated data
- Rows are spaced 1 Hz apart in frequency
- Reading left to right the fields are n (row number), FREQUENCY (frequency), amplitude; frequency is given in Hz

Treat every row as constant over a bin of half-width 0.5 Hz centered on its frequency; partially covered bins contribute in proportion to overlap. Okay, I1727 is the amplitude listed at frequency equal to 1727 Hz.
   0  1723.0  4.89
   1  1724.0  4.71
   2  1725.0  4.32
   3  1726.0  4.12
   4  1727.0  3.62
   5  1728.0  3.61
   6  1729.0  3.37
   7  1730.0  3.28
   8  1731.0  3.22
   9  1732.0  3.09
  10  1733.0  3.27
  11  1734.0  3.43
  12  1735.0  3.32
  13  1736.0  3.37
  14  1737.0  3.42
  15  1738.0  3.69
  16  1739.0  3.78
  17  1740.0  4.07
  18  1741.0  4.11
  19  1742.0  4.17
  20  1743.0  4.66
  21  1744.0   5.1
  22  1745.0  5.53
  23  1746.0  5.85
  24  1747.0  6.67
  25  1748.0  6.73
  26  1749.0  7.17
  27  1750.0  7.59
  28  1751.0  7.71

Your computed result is 3.62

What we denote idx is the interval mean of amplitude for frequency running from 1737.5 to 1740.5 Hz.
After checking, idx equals 3.85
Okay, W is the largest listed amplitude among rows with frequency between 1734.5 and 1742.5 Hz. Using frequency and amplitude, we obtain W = 4.17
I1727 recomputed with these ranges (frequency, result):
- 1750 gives 7.59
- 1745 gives 5.53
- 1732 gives 3.09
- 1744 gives 5.1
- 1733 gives 3.27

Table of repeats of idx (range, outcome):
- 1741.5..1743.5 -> 4.42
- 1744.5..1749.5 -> 6.39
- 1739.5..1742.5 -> 4.12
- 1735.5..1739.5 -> 3.56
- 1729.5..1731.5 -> 3.25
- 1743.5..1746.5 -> 5.49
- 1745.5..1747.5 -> 6.26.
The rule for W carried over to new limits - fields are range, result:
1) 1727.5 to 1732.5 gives 3.61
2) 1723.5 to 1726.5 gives 4.71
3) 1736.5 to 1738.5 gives 3.69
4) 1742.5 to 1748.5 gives 6.73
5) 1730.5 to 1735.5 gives 3.43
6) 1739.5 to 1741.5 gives 4.11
